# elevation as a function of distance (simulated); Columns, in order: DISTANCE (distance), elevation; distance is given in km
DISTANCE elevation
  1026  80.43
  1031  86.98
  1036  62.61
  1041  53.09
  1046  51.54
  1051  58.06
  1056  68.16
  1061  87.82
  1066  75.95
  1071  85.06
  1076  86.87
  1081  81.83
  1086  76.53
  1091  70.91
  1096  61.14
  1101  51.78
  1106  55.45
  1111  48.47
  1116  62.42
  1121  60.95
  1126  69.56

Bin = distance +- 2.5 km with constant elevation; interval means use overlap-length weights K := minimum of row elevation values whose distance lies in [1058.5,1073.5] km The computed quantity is 75.95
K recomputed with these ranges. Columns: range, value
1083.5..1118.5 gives 48.47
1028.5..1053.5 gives 51.54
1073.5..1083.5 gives 81.83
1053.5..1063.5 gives 68.16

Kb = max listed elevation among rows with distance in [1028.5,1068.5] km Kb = 87.82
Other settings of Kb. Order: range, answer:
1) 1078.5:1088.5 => 81.83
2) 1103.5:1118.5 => 62.42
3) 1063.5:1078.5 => 86.87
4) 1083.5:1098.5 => 76.53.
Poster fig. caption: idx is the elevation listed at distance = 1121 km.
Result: 60.95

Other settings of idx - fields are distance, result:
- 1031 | 86.98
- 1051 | 58.06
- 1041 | 53.09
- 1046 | 51.54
